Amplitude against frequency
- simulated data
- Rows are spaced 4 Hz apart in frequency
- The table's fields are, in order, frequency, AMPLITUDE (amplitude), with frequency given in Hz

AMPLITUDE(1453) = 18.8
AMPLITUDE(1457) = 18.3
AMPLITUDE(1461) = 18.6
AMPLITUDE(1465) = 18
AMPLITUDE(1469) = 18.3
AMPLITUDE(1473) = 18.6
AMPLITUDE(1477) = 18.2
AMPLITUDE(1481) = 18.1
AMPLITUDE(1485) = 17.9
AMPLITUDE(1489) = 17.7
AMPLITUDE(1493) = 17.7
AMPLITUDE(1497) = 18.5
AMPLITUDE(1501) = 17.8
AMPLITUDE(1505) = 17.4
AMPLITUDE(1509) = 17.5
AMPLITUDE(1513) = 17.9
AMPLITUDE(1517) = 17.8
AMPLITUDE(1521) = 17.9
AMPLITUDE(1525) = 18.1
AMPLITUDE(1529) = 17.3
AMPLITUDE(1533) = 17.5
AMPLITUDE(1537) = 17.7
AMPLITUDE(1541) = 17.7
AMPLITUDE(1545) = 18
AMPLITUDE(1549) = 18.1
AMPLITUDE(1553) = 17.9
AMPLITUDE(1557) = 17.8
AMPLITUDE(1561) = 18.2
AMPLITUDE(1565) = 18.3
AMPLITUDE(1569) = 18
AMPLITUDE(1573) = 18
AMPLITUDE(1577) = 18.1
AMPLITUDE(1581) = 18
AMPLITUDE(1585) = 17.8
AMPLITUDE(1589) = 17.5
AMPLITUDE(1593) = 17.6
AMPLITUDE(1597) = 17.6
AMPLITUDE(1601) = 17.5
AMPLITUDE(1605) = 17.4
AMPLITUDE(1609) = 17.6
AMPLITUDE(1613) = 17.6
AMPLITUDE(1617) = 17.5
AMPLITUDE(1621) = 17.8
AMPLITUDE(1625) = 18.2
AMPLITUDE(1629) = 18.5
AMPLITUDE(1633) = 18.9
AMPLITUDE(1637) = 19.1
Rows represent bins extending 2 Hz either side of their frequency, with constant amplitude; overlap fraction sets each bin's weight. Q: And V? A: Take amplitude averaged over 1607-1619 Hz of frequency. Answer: 17.6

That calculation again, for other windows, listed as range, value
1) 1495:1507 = 17.9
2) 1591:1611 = 17.5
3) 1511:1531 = 17.8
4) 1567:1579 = 18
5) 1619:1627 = 18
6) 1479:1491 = 17.9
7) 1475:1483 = 18.1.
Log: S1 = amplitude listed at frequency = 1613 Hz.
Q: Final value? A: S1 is 17.6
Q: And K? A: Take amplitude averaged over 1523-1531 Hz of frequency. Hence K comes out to 17.7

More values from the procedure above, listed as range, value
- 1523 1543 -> 17.7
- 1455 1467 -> 18.3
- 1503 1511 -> 17.4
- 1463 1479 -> 18.3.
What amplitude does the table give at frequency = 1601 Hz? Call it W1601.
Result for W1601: 17.5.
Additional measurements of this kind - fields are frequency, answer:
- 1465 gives 18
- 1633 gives 18.9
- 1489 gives 17.7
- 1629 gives 18.5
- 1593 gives 17.6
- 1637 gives 19.1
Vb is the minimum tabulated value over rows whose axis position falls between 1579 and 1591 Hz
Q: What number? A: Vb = 17.5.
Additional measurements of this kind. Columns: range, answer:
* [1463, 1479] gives 18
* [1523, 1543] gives 17.3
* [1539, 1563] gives 17.7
